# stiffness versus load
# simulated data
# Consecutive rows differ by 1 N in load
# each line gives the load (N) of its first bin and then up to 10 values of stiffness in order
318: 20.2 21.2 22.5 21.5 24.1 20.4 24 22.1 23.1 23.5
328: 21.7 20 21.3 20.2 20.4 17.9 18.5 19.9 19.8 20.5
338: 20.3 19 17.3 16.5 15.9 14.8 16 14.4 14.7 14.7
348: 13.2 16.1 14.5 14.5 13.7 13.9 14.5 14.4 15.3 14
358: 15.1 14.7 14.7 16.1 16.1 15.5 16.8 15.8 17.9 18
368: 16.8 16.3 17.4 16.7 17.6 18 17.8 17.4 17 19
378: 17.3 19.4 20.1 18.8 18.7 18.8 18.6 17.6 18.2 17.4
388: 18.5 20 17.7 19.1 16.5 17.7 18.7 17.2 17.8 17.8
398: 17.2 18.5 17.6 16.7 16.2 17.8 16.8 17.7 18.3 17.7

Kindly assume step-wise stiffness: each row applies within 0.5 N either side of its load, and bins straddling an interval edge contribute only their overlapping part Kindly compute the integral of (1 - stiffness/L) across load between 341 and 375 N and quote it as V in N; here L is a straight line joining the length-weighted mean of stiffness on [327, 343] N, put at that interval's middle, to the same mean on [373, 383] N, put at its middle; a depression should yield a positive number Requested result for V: 5.64 N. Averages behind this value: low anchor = 19.3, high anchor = 18.4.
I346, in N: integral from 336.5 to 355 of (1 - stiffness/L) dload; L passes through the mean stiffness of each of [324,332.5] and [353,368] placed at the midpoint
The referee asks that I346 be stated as 2.7 N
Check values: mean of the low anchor 21.7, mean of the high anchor 15.6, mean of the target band 15.8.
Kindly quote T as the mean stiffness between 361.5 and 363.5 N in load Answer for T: 15.8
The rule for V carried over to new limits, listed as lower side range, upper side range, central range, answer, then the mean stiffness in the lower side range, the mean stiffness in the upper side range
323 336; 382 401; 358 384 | 2.3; 21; 18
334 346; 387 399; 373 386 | -0.3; 17.6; 18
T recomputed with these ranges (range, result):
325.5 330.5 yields 21.9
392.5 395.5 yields 17.9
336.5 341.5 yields 18.7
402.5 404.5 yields 17.3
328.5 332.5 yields 20.5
